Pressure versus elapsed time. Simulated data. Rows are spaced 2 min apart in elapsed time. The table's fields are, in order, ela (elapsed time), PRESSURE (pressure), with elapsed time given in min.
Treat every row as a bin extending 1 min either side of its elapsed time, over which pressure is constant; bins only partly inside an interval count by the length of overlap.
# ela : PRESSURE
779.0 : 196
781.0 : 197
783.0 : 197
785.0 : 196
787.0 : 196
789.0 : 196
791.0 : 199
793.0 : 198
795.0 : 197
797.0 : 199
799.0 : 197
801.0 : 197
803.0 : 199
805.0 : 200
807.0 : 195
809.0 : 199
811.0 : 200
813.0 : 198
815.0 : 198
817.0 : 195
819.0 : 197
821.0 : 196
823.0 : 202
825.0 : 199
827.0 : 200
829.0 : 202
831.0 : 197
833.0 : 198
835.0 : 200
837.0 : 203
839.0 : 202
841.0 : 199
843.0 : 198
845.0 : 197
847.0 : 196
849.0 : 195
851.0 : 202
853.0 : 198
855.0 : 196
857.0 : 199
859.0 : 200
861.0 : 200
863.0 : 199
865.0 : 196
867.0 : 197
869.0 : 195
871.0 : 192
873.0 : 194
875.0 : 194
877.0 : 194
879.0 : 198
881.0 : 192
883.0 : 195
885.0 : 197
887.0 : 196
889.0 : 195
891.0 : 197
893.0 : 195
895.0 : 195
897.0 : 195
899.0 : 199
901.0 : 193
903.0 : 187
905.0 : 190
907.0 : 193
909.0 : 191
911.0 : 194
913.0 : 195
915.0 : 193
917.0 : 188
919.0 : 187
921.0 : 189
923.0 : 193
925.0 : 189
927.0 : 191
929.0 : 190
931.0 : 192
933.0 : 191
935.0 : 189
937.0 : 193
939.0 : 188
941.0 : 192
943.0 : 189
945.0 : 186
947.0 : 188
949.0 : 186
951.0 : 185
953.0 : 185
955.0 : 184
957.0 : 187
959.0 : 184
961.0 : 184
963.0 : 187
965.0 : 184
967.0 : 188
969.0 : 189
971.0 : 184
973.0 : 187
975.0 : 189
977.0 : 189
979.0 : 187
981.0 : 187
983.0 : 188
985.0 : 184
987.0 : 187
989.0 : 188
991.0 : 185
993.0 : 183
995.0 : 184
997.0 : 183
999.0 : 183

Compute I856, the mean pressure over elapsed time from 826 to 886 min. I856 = 198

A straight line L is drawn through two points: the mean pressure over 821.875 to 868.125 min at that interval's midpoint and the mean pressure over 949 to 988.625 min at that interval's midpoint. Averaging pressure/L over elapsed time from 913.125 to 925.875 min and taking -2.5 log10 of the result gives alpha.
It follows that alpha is 0.01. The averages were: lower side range 199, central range 190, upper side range 186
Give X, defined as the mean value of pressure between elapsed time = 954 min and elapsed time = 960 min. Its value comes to 185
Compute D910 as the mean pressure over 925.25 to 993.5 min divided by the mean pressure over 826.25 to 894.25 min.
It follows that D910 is 0.9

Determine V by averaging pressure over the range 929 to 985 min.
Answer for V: 187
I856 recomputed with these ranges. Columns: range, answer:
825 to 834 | 199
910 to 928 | 191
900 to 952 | 190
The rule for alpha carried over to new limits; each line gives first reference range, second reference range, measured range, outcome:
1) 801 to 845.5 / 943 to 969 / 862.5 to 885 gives -0.01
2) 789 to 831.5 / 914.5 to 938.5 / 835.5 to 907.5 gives -0.01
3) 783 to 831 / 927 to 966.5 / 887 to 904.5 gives -0.02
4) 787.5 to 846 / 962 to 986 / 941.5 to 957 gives 0.01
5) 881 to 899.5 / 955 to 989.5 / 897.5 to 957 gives 0.01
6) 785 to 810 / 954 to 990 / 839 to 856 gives -0.02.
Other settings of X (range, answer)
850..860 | 199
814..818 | 196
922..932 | 191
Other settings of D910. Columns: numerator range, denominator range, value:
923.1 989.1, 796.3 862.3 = 0.95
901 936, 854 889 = 0.97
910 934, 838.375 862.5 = 0.96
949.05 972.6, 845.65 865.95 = 0.94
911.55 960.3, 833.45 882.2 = 0.96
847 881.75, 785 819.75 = 0.99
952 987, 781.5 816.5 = 0.94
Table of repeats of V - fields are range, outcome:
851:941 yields 194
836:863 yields 199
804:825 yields 198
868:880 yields 194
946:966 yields 185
